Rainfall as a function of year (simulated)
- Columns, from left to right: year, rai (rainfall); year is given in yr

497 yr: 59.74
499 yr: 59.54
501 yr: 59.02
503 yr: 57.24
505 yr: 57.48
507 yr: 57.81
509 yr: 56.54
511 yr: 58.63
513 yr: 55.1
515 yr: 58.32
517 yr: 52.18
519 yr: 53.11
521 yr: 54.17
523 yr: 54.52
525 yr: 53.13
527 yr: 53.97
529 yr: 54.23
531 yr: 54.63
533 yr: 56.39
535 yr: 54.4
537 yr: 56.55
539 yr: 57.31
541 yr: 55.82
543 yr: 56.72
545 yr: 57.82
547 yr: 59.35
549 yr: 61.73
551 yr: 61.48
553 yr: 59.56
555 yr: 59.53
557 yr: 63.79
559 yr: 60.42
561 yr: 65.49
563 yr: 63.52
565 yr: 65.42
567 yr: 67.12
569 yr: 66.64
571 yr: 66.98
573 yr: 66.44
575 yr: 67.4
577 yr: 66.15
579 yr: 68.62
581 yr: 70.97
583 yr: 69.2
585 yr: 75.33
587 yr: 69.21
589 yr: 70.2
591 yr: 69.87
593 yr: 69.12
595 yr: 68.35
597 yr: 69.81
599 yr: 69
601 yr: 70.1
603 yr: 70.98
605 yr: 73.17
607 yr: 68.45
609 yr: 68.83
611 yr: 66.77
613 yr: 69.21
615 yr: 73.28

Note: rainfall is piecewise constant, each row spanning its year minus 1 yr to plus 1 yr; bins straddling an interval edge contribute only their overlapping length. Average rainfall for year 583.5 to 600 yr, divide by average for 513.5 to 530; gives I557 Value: 1.29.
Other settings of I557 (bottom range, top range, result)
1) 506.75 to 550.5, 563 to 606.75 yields 1.23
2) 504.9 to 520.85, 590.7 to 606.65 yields 1.25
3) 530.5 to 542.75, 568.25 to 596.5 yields 1.23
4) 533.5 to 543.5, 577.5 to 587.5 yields 1.26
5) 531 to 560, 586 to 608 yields 1.19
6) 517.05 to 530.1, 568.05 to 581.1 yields 1.25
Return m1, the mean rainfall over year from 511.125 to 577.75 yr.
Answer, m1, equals 59.3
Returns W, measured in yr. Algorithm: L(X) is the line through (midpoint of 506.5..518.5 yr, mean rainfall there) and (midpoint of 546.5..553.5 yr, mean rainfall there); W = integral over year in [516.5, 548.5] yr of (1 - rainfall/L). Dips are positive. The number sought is 1.7 yr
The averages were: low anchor 56.2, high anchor 60.7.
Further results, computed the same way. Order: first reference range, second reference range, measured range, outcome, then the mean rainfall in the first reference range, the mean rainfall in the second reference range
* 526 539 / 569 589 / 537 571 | 0.1 yr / 55.2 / 68.9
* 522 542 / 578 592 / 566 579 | 0.0 yr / 55.1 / 70.5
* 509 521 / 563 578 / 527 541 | 0.9 yr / 55.4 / 66.4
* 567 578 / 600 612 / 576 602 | -0.6 yr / 66.8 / 69.7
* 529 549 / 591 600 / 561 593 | -1.5 yr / 56.7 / 69.2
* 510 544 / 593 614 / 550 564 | -0.3 yr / 55.2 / 69.5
